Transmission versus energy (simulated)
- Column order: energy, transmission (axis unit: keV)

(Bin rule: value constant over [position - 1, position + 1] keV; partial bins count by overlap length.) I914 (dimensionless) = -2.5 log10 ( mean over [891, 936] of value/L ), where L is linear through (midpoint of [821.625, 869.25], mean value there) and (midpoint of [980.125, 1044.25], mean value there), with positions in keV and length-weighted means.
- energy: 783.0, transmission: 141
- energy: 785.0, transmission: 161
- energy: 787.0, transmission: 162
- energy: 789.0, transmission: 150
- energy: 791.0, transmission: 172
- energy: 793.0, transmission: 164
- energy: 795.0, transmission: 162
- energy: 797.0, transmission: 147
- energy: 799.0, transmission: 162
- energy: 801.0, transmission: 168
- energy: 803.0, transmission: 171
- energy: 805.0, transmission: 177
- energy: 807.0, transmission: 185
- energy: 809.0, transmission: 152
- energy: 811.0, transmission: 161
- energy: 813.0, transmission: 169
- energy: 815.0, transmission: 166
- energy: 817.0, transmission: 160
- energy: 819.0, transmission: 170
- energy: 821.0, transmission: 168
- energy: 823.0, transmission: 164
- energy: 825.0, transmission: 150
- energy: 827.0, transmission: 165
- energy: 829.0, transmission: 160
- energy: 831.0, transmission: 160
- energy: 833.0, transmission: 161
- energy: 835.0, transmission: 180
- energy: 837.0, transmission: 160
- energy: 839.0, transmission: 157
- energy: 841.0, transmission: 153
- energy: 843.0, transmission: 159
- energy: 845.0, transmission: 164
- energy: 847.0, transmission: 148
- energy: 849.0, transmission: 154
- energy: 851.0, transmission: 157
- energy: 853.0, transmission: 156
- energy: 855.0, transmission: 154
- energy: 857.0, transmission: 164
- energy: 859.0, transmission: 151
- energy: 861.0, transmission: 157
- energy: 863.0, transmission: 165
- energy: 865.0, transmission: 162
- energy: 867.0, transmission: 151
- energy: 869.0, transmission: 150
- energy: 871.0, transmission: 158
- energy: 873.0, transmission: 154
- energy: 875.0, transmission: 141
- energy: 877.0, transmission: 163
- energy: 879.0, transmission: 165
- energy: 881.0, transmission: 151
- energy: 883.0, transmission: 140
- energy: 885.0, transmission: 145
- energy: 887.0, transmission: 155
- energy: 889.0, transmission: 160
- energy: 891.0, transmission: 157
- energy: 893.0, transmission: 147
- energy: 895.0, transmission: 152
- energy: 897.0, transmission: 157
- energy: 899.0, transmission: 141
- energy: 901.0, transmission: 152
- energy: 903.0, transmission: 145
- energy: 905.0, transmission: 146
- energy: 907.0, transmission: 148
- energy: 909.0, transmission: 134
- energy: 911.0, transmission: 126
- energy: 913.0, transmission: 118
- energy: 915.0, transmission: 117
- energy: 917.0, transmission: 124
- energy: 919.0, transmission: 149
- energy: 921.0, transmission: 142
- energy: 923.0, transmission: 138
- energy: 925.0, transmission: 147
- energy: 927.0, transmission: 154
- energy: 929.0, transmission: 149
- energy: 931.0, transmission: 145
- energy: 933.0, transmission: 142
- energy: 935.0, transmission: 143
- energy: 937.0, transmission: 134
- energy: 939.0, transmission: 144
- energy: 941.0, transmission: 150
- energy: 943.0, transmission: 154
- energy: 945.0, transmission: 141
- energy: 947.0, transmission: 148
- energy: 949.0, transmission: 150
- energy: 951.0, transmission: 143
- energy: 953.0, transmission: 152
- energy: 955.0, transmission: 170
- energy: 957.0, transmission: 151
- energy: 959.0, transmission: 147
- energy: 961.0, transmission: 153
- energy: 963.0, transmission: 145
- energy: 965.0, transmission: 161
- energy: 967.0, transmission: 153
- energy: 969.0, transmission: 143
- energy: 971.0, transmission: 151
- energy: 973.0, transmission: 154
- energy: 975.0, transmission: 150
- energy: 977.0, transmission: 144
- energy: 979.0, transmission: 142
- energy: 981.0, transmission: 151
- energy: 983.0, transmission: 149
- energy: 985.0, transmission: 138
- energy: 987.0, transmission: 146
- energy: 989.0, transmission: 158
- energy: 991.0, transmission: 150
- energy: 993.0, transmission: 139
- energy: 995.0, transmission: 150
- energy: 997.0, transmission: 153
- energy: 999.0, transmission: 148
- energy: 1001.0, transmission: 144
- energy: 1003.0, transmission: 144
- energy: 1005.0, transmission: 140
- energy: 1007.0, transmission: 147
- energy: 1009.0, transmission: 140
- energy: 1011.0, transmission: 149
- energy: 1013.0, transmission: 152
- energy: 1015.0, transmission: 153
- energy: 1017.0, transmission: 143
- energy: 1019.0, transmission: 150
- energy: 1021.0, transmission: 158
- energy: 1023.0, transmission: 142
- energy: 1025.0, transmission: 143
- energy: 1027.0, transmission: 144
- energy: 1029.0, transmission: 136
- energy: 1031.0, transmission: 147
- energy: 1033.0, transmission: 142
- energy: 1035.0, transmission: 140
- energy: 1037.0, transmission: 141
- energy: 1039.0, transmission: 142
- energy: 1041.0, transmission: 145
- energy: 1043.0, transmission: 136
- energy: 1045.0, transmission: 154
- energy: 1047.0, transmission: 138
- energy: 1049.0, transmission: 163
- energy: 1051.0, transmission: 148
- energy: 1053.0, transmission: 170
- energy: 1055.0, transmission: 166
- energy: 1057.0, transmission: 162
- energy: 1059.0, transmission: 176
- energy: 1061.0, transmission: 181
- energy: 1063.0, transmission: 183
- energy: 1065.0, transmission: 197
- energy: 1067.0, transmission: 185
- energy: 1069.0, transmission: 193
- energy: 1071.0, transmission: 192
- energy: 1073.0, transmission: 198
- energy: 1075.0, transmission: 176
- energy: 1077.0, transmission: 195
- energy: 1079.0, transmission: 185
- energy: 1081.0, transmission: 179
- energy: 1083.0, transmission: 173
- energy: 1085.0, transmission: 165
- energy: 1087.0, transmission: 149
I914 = 0.08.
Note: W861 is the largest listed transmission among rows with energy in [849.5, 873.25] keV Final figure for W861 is 165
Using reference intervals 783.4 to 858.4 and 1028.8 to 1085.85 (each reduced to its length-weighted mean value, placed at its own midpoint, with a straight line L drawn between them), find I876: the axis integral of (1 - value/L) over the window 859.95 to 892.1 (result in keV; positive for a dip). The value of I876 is 1.6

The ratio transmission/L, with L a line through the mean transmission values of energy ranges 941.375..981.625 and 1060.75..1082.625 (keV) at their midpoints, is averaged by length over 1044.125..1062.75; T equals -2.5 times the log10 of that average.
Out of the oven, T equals 0.12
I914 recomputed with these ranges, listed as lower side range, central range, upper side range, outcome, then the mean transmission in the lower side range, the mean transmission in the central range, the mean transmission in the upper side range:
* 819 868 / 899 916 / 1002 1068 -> 0.158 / 159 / 136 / 153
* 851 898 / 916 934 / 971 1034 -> 0.060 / 155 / 143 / 147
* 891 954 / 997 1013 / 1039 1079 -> 0.103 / 143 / 146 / 171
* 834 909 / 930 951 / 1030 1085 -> 0.100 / 154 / 145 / 167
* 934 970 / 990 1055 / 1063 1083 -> 0.168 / 149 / 147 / 188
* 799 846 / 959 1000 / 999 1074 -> 0.067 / 164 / 149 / 156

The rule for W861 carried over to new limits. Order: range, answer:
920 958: 170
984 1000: 158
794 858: 185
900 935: 154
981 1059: 176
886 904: 160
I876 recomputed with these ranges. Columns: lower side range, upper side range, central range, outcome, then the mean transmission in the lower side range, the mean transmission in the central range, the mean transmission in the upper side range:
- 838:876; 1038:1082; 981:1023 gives 4.8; 156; 148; 171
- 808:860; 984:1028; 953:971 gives -0.3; 160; 153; 147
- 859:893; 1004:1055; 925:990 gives 0.8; 154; 149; 147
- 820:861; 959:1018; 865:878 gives 0.3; 159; 154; 148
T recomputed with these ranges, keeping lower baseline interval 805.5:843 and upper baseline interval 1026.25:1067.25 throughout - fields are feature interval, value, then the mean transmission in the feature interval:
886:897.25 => 0.05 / 155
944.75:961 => 0.06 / 151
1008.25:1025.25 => 0.07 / 148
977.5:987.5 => 0.10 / 145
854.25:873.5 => 0.04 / 157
